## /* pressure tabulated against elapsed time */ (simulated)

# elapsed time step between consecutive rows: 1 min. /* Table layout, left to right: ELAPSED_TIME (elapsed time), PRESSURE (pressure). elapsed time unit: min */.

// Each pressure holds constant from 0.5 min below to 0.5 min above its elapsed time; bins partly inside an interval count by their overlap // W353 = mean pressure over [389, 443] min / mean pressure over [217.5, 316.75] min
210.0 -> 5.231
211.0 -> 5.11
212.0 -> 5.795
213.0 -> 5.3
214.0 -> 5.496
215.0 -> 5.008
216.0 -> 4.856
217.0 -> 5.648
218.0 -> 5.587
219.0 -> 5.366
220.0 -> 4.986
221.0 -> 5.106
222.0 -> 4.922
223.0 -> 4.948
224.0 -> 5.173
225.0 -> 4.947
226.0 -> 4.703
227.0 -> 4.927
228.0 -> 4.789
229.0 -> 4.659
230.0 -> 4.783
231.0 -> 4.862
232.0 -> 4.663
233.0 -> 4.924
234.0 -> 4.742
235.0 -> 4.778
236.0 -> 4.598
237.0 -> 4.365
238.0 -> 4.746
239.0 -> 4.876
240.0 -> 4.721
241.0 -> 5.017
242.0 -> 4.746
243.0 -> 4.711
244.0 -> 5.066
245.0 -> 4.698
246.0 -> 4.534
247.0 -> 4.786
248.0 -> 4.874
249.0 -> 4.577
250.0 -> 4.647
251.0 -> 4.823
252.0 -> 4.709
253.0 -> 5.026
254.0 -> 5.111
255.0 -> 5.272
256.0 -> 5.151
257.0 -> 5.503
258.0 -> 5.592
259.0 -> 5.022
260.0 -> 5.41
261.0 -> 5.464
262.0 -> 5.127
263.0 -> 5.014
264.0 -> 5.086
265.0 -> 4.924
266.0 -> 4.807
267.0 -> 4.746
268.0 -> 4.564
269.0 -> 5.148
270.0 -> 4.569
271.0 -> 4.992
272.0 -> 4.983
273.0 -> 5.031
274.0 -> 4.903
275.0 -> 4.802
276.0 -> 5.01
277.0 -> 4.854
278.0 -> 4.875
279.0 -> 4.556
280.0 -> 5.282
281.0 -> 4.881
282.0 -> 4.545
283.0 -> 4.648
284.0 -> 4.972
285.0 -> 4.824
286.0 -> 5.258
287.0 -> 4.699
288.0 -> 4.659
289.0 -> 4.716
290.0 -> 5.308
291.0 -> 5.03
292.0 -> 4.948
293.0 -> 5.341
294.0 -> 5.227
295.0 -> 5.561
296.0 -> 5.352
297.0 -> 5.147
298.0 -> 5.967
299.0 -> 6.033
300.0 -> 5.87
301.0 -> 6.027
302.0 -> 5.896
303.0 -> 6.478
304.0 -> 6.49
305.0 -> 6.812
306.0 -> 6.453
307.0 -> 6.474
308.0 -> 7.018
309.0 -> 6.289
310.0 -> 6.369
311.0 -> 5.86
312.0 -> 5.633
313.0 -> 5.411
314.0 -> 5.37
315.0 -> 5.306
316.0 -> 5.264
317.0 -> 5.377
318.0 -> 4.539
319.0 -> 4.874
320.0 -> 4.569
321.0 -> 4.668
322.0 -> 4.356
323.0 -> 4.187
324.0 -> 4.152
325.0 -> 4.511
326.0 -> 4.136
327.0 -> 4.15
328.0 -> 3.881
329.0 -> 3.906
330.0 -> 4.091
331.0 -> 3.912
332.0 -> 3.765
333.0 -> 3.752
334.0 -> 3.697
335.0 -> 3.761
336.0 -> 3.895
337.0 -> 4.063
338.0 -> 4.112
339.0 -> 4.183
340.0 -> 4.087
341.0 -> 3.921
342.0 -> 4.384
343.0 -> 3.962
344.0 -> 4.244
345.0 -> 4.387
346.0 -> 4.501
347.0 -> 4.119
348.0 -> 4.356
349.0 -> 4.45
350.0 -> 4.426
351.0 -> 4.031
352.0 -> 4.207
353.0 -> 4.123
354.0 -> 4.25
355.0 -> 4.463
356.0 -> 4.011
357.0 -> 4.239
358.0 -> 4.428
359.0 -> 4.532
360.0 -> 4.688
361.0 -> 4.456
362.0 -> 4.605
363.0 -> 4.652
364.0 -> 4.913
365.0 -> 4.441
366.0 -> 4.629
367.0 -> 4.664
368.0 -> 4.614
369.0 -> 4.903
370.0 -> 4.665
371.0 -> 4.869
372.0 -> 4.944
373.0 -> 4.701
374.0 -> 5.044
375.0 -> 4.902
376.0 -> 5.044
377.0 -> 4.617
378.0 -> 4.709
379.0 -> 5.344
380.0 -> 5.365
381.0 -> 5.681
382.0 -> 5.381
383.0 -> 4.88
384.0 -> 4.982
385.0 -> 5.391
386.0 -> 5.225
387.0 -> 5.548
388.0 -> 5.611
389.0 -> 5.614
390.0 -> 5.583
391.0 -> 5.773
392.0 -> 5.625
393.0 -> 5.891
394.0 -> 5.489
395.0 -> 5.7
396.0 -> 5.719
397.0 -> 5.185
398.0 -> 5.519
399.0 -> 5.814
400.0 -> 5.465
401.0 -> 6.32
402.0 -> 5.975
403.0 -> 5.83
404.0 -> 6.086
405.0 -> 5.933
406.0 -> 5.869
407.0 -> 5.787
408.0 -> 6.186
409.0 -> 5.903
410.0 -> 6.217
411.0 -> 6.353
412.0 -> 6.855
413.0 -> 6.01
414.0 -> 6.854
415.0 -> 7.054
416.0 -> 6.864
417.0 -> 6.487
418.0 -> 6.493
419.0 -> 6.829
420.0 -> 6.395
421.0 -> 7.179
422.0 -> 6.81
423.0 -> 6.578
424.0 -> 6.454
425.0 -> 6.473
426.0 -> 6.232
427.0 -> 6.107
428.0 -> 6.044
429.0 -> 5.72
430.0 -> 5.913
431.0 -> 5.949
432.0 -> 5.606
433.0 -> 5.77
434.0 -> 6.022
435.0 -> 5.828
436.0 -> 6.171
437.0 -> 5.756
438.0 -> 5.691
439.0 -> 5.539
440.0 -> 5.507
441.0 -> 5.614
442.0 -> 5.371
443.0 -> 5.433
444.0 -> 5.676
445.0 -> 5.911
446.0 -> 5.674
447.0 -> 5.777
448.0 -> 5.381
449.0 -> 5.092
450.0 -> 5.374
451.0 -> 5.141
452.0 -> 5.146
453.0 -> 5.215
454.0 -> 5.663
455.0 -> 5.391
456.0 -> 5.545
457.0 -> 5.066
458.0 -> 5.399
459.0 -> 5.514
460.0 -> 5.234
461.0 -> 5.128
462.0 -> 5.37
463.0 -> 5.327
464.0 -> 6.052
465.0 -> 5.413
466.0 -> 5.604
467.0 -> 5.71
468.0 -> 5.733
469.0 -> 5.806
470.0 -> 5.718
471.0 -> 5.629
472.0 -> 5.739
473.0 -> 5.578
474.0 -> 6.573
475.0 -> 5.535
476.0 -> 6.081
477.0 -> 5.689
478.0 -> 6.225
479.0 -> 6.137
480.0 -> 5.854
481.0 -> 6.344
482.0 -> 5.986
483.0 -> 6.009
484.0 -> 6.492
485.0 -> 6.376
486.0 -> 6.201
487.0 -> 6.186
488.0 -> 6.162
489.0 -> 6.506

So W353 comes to 1.2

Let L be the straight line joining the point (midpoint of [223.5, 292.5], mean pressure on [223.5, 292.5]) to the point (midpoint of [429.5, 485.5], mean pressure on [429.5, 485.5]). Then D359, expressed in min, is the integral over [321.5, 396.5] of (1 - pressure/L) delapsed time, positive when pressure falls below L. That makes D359 9.7 min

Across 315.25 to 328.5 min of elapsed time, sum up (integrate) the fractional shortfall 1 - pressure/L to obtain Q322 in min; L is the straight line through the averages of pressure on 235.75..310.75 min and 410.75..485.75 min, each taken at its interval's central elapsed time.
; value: 2.1 min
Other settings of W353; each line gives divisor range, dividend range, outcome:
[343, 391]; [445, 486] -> 1.19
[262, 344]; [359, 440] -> 1.14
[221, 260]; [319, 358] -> 0.85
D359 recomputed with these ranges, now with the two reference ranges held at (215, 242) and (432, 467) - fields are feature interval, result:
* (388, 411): -1.8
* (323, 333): 2.2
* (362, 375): 1.3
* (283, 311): -3.1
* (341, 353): 2.3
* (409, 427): -3.7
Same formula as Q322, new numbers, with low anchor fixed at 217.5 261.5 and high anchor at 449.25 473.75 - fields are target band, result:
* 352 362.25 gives 1.7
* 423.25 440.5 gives -1.7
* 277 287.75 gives 0.4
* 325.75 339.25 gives 3.2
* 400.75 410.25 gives -1.2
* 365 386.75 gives 1.2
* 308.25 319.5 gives -0.9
